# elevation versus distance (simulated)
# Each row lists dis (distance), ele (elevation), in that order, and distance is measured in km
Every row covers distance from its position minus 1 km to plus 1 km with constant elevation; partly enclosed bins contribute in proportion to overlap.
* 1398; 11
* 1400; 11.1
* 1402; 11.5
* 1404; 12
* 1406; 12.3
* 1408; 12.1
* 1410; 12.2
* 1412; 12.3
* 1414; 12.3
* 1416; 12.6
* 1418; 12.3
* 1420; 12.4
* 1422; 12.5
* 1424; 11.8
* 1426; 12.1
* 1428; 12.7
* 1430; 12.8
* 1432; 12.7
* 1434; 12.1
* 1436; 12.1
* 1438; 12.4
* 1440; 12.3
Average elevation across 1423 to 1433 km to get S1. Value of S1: 12.4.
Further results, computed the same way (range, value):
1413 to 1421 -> 12.4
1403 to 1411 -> 12.1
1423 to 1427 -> 11.9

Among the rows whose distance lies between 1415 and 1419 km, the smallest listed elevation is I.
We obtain 12.3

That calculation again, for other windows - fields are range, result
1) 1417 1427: 11.8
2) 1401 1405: 11.5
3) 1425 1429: 12.1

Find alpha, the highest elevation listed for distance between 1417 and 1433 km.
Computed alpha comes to 12.8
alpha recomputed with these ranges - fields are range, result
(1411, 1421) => 12.6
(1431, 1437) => 12.7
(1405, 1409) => 12.3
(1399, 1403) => 11.5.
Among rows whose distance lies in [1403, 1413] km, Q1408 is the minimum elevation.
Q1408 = 12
